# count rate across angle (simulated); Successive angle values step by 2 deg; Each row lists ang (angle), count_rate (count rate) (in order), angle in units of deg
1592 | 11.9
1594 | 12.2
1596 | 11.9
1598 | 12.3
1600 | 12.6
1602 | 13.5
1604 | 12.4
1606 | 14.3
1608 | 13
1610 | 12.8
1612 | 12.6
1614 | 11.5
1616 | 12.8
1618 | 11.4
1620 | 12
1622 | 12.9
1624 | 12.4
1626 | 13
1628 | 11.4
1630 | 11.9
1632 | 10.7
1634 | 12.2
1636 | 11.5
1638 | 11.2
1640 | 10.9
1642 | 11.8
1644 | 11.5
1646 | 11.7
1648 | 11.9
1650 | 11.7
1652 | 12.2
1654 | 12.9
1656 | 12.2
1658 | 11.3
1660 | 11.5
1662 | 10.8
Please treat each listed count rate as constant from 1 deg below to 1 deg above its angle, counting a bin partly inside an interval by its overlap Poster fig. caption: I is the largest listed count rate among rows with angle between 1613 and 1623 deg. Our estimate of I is 12.9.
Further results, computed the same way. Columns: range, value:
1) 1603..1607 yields 14.3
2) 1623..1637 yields 13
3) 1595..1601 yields 12.6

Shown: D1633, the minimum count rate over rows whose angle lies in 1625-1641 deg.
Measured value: 10.7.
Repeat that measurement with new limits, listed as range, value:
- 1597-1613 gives 12.3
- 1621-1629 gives 11.4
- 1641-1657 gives 11.5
